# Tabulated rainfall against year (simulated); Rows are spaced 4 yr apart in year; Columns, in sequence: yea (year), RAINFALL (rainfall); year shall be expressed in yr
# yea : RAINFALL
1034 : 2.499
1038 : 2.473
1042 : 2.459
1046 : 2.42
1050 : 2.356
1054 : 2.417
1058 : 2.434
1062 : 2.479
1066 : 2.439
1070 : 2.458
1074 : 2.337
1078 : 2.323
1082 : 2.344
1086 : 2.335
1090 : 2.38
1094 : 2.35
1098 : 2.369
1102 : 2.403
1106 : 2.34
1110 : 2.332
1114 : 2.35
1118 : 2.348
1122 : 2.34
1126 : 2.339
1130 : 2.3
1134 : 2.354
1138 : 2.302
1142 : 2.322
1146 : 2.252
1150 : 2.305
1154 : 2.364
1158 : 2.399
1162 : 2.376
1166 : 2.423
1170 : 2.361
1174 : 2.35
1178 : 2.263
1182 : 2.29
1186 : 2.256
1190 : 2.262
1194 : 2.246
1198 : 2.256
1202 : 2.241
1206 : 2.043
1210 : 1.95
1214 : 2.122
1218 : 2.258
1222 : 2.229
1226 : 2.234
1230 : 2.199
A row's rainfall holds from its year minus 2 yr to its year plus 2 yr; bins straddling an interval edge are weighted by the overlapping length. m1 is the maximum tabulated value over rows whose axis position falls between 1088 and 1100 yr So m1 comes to 2.38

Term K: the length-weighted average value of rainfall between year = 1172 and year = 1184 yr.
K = 2.3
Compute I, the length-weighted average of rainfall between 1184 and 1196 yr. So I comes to 2.25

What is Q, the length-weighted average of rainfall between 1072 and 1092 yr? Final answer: 2.34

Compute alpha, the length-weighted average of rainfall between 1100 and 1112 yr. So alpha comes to 2.36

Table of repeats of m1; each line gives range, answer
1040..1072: 2.479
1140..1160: 2.399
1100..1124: 2.403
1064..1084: 2.458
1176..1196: 2.29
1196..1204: 2.256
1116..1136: 2.354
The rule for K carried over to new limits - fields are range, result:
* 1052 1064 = 2.44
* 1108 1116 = 2.34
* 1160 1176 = 2.38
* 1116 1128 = 2.34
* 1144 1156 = 2.31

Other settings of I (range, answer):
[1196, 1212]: 2.12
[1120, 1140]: 2.33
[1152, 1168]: 2.39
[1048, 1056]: 2.39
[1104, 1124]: 2.34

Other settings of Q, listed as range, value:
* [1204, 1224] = 2.12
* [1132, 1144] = 2.33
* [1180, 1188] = 2.27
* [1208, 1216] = 2.04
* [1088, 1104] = 2.38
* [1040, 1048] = 2.44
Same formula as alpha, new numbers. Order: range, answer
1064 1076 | 2.41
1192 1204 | 2.25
